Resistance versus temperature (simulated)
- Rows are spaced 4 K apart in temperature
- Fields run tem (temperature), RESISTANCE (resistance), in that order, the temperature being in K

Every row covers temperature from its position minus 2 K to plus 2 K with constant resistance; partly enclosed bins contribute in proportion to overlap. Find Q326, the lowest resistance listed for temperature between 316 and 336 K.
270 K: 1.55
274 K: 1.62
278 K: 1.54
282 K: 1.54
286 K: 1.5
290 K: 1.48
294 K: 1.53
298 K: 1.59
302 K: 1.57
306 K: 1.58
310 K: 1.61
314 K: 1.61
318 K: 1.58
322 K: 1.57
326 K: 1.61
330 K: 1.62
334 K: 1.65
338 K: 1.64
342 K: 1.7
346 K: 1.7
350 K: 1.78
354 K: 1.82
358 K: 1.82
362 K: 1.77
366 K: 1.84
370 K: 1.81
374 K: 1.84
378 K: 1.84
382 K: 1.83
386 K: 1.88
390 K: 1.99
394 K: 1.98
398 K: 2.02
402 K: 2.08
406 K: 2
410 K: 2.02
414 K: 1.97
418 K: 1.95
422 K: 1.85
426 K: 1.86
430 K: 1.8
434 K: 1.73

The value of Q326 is 1.57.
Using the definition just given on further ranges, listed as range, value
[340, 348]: 1.7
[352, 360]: 1.82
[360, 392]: 1.77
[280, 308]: 1.48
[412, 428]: 1.85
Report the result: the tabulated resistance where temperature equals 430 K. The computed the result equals 1.8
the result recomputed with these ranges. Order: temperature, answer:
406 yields 2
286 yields 1.5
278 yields 1.54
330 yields 1.62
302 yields 1.57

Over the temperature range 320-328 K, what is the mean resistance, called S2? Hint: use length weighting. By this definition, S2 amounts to 1.59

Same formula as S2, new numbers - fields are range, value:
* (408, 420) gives 1.98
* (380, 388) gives 1.85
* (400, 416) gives 2.02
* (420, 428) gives 1.85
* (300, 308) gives 1.58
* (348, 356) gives 1.8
